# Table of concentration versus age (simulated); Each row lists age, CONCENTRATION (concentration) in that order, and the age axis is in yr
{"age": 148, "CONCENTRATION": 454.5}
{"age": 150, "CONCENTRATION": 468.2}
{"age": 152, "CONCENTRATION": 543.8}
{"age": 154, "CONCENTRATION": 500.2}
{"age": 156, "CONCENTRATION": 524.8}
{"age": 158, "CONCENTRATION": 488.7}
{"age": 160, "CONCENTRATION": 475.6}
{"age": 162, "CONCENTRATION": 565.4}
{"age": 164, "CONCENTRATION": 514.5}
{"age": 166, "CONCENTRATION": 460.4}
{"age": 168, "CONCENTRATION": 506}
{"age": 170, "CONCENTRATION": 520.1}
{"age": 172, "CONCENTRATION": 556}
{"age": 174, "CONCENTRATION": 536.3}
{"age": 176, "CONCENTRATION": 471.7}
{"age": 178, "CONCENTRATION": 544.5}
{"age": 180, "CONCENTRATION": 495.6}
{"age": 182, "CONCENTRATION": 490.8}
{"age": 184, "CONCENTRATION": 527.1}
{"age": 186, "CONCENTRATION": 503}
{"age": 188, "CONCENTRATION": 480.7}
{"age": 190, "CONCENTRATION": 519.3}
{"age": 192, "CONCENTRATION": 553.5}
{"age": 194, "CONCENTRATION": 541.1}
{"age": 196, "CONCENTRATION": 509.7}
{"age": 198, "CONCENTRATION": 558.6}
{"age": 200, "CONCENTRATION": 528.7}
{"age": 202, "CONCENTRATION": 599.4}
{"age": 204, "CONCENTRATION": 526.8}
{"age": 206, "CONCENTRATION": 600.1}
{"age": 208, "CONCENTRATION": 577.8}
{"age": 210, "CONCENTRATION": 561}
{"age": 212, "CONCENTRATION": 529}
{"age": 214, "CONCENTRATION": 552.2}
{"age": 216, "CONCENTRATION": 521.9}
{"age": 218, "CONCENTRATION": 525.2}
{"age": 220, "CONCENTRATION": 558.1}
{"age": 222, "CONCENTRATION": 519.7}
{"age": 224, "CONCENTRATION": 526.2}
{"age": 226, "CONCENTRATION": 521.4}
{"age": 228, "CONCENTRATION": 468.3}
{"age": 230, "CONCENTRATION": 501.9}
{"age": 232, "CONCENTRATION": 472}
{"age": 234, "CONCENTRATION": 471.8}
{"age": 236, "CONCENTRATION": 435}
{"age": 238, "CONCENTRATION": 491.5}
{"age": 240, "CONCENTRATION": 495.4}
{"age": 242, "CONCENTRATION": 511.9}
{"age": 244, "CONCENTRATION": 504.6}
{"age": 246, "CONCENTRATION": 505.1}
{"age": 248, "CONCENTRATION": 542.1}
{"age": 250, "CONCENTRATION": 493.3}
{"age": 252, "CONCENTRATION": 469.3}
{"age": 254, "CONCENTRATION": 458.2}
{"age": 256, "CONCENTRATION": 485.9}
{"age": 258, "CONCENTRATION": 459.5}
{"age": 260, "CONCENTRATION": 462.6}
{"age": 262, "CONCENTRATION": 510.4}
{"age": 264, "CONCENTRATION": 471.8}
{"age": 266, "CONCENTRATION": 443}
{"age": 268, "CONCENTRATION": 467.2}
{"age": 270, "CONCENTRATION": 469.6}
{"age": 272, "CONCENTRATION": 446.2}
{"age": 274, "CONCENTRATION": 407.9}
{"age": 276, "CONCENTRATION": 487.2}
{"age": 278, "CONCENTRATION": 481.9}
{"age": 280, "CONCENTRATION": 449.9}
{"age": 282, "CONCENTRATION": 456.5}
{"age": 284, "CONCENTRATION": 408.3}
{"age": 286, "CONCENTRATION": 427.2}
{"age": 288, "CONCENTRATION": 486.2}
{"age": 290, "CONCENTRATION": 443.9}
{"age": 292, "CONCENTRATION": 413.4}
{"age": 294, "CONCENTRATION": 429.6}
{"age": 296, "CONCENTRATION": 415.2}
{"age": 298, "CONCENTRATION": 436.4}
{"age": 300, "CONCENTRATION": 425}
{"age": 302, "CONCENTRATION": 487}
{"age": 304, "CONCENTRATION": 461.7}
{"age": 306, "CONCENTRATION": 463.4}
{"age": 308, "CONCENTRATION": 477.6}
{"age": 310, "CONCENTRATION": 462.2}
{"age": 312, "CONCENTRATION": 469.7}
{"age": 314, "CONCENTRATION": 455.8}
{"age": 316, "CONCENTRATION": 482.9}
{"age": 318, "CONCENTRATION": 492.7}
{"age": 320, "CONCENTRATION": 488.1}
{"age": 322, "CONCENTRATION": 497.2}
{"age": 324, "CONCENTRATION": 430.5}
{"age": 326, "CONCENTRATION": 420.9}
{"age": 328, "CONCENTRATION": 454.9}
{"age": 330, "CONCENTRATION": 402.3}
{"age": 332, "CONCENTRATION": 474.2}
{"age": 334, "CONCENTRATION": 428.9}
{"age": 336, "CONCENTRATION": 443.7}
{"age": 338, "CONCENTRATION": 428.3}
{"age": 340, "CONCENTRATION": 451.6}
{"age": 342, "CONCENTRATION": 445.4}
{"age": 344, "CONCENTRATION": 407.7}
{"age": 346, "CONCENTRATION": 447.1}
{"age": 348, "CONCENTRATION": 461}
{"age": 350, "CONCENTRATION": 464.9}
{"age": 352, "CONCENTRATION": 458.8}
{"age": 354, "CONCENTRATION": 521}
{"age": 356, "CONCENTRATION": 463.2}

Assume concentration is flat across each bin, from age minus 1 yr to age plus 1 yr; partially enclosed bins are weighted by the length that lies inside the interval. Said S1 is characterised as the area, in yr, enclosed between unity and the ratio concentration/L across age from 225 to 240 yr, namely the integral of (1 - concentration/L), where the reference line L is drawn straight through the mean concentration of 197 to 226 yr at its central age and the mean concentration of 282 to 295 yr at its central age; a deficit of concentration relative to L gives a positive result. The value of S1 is 1.1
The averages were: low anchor 548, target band 481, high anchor 436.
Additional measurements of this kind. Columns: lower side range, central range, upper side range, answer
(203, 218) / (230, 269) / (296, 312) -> 2.25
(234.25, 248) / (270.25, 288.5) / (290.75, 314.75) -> 0.64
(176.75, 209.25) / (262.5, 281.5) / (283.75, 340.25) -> 0.77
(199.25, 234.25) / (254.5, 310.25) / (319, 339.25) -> 3.19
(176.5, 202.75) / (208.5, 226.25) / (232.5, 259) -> -1.08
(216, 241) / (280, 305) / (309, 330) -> 1.70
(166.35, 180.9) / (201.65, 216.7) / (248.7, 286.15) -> -1.87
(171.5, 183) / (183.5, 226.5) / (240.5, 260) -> -2.84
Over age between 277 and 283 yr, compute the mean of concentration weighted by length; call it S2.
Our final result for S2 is 463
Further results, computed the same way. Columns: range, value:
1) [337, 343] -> 442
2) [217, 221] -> 542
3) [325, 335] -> 436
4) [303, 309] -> 468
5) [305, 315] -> 466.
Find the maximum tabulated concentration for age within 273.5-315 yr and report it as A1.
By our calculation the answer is 487.2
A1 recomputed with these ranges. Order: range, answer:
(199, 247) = 600.1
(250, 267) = 510.4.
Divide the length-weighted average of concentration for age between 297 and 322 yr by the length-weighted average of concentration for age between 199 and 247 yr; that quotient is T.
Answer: 0.90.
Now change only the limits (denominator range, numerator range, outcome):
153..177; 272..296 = 0.87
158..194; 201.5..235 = 1.03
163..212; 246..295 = 0.87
